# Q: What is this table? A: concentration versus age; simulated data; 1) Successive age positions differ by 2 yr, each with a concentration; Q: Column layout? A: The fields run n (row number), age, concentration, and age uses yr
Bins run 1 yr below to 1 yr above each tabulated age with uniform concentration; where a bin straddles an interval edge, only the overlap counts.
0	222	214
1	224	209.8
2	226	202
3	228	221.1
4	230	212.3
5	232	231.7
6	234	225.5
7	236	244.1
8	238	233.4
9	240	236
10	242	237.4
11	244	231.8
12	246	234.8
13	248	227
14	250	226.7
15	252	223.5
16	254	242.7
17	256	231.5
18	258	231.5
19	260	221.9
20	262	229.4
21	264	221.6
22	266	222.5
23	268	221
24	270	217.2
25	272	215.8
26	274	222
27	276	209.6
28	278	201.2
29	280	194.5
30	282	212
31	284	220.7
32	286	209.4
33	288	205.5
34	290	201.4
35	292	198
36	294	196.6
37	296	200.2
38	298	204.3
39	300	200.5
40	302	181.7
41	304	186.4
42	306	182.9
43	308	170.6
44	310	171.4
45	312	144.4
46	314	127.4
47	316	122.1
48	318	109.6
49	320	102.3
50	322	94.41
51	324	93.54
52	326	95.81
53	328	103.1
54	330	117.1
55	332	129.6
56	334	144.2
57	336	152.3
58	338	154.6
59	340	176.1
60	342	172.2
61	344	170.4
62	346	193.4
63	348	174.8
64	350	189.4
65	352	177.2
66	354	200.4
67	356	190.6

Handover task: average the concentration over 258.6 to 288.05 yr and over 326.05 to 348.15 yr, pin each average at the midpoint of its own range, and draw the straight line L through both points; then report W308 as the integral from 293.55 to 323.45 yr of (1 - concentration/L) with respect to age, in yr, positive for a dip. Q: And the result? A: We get 3.8 yr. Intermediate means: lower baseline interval 215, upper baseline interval 150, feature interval 158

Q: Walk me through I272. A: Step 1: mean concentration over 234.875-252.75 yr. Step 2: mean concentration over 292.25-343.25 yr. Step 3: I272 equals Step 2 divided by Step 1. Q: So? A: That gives 0.64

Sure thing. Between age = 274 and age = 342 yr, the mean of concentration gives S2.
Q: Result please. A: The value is 165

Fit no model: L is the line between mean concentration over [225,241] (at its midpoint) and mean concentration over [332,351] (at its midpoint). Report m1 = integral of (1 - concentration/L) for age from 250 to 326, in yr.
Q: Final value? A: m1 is 3.2 yr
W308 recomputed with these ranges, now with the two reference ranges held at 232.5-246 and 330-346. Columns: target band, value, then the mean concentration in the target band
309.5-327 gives 5.73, 116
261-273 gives -0.48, 221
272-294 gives -0.79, 207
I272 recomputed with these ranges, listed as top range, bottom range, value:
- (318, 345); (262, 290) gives 0.61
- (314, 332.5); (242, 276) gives 0.48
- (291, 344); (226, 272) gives 0.67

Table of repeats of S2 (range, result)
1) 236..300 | 219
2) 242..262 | 230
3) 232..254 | 232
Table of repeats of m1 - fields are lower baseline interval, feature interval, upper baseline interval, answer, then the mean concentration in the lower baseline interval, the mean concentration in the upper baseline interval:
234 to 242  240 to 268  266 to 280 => -0.4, 236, 214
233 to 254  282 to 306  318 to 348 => -3.0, 233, 136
